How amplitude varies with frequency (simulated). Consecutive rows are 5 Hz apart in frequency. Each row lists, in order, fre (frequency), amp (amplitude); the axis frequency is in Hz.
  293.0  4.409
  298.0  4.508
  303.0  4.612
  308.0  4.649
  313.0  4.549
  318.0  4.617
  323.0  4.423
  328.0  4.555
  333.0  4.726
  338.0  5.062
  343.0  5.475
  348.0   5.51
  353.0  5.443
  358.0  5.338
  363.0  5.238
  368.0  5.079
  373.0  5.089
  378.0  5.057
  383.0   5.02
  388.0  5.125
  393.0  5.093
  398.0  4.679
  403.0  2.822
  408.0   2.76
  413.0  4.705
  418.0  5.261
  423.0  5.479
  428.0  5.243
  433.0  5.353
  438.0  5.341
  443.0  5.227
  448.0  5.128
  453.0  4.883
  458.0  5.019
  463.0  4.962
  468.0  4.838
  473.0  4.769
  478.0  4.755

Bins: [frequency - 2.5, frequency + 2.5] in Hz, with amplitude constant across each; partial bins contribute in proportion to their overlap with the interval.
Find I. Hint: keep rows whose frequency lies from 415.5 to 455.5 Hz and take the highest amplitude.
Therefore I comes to 5.479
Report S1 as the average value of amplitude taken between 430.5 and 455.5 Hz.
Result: 5.19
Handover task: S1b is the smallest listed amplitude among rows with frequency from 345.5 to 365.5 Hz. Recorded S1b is 5.238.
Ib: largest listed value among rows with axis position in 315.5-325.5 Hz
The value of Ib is 4.617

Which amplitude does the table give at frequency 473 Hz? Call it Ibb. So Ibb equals 4.769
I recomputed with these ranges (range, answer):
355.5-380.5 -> 5.338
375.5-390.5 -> 5.125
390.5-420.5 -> 5.261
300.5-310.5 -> 4.649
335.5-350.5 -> 5.51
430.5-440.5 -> 5.353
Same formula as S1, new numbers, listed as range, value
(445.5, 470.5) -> 4.97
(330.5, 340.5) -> 4.89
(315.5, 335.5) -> 4.58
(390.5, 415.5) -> 4.01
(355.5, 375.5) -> 5.19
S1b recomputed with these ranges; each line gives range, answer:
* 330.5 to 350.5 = 4.726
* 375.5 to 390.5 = 5.02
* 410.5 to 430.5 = 4.705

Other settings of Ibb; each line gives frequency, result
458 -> 5.019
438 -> 5.341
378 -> 5.057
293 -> 4.409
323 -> 4.423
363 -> 5.238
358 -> 5.338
